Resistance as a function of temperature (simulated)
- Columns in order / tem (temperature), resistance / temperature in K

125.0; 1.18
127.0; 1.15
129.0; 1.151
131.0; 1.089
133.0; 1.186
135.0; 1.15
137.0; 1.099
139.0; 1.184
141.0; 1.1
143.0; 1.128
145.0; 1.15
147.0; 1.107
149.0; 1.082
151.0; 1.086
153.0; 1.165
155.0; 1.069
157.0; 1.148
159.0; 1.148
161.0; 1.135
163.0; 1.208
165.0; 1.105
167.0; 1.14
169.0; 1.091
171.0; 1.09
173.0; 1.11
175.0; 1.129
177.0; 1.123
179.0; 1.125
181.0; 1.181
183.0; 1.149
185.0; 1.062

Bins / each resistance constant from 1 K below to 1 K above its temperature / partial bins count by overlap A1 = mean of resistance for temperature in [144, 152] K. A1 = 1.11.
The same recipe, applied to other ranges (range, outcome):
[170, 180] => 1.12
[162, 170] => 1.14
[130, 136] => 1.14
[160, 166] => 1.15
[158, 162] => 1.14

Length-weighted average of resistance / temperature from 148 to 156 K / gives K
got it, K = 1.1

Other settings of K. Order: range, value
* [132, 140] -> 1.15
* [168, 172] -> 1.09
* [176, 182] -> 1.14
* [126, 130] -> 1.15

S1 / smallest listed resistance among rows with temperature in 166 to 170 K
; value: 1.091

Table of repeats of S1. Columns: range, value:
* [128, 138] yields 1.089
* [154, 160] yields 1.069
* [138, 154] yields 1.082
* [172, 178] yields 1.11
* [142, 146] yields 1.128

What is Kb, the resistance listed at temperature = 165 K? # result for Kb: 1.105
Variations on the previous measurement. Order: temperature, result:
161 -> 1.135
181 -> 1.181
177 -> 1.123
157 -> 1.148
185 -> 1.062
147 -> 1.107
